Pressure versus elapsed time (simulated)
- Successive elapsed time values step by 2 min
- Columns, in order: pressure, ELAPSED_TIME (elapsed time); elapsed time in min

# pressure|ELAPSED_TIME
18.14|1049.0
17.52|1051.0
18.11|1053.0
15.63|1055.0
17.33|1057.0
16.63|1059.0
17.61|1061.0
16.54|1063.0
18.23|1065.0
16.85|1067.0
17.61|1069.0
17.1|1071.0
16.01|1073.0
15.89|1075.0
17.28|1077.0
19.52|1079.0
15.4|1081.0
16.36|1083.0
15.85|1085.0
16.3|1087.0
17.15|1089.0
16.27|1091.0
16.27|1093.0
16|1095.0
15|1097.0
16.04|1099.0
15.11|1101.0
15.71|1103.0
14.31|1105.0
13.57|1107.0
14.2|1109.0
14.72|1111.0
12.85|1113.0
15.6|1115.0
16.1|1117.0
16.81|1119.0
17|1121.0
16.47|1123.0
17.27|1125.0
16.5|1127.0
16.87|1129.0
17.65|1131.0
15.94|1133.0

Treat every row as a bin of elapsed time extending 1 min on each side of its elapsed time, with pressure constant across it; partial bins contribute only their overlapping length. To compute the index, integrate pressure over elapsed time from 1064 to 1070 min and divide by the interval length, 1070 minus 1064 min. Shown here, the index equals 17.6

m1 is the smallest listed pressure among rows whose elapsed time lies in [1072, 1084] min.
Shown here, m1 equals 15.4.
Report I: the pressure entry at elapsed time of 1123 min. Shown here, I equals 16.47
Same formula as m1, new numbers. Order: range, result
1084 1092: 15.85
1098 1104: 15.11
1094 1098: 15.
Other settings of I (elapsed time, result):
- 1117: 16.1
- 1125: 17.27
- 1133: 15.94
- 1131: 17.65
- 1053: 18.11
